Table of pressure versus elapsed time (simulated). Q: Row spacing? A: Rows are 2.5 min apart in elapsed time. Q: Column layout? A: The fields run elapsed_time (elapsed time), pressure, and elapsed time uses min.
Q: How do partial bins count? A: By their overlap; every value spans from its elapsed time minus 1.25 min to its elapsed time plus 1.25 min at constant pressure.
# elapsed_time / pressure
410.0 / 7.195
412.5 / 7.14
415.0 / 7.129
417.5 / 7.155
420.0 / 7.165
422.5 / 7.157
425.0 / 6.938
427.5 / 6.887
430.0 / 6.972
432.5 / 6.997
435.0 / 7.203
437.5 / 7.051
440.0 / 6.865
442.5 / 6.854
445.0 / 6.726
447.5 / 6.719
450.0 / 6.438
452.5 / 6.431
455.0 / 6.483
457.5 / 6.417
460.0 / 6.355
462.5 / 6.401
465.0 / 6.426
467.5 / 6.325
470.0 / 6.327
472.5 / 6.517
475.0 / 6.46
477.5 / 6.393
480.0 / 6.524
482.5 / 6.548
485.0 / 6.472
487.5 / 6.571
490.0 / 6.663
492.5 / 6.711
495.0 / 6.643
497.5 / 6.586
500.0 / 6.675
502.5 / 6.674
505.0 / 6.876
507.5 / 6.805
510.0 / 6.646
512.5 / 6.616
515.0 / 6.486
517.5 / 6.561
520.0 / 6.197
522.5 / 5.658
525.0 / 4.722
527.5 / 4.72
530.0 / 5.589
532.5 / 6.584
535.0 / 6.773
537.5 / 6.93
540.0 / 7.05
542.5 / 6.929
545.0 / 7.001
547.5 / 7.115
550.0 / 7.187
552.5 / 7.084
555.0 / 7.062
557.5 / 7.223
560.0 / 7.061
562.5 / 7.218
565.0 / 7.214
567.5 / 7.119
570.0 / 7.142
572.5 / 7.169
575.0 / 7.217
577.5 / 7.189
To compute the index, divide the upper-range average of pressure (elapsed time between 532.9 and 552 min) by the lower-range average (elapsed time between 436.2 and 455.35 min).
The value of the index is 1.0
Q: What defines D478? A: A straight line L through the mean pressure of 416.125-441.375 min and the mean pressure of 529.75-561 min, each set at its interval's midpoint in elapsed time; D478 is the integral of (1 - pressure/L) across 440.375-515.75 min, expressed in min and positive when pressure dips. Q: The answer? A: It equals 4.6 min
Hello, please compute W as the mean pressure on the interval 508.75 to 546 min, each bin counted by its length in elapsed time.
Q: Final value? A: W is 6.29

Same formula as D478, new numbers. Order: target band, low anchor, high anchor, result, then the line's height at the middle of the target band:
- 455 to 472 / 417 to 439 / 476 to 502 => 1.0 min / 6.78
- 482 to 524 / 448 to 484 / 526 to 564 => 0.3 min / 6.59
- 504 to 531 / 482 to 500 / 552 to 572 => 2.9 min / 6.81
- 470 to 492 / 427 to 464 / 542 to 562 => 1.1 min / 6.84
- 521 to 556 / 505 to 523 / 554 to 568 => 2.0 min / 6.83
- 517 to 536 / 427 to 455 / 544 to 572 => 3.3 min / 7.05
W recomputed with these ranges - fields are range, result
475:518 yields 6.61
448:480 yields 6.43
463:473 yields 6.39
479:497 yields 6.59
